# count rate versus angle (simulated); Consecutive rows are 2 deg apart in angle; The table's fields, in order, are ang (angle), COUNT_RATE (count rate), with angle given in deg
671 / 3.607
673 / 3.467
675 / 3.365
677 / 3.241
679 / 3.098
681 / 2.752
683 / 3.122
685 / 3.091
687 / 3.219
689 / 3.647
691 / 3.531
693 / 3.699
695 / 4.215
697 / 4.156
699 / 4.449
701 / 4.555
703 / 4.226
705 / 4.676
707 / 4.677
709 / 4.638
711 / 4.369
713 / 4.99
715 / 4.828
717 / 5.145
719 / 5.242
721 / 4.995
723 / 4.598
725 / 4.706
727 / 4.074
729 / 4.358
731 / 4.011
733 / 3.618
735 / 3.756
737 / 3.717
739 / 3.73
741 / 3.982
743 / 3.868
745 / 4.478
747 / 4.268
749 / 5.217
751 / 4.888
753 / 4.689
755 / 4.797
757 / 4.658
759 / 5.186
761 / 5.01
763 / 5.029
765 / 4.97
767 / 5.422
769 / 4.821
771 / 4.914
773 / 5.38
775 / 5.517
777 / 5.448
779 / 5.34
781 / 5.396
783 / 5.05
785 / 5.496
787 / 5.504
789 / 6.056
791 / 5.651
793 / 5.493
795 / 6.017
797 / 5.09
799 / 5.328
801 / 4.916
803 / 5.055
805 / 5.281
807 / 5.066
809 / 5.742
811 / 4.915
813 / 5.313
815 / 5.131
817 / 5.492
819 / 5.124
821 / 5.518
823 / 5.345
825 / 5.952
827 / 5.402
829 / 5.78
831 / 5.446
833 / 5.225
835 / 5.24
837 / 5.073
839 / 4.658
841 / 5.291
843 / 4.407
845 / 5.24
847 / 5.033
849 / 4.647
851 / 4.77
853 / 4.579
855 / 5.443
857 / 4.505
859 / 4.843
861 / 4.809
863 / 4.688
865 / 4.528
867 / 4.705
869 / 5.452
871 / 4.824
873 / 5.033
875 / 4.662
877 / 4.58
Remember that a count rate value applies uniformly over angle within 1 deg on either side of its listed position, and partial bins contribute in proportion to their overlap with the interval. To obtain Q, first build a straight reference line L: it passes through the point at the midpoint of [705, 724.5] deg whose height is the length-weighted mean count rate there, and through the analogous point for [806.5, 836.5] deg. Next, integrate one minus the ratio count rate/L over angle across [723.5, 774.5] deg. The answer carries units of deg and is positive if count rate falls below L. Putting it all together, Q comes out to 4.6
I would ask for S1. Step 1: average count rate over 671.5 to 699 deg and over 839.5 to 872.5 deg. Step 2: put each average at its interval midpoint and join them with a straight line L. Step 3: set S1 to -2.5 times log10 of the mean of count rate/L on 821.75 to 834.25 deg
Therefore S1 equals -0.19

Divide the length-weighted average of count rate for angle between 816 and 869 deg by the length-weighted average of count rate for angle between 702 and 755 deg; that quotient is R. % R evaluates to 1.14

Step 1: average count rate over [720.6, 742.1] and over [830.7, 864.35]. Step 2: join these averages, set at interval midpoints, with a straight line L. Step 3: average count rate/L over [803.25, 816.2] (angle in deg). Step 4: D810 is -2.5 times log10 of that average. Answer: -0.13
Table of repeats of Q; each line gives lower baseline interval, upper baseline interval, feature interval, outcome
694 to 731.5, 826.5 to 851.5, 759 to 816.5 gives -4.86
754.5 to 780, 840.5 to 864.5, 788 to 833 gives -3.91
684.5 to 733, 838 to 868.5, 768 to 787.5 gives -3.05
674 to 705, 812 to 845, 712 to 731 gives -3.33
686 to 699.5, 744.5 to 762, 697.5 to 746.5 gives -1.44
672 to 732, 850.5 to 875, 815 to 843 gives -3.72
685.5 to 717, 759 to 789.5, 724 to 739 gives 2.13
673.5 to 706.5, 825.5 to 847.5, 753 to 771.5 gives -2.22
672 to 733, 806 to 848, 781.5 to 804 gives -2.22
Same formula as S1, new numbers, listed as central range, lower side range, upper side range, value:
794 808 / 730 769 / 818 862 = -0.09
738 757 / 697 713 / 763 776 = 0.12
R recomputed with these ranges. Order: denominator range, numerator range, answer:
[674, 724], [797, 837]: 1.30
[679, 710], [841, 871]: 1.25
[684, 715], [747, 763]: 1.17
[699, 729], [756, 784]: 1.10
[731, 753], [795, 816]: 1.25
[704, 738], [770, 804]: 1.20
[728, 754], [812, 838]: 1.28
